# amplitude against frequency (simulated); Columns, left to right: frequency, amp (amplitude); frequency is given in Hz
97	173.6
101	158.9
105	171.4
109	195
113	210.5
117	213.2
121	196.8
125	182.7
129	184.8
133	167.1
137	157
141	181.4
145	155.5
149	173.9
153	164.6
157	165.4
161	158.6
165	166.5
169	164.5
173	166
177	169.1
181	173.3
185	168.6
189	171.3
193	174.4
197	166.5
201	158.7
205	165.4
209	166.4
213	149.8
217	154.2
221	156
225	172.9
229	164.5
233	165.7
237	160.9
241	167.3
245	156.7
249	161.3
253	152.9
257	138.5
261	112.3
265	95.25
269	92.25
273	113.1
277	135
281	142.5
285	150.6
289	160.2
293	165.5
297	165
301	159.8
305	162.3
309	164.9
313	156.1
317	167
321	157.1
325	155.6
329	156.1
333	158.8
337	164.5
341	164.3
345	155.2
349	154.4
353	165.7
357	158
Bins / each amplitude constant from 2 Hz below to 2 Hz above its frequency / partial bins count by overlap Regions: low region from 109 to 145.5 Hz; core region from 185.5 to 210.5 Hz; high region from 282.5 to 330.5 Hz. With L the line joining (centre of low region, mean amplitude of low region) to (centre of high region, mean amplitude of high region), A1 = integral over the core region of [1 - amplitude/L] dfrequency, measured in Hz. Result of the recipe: 1.13 Hz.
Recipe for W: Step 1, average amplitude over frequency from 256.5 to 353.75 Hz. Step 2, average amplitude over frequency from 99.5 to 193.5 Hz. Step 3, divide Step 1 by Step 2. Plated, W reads 0.85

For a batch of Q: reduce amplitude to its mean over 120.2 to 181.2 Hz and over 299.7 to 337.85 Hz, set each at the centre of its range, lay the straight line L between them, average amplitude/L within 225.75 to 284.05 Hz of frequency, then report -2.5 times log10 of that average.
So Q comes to 0.165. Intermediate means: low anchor 170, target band 141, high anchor 160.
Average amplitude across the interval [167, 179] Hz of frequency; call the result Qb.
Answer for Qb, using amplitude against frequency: 167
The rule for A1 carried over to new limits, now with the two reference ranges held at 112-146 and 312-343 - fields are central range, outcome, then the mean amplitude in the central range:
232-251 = 0.88 Hz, 162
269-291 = 3.93 Hz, 136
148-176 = 2.17 Hz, 165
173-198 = 0.89 Hz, 170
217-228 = 0.62 Hz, 163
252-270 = 5.38 Hz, 118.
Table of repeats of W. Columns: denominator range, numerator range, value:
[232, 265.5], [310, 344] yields 1.09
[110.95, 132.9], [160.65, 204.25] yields 0.86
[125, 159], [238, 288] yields 0.80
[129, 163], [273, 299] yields 0.90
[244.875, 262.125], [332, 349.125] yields 1.11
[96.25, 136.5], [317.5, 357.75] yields 0.86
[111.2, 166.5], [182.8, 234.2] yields 0.93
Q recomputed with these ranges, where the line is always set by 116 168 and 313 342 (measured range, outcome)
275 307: 0.052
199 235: 0.043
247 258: 0.092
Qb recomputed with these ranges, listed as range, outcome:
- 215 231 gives 162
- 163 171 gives 166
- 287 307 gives 163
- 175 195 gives 171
